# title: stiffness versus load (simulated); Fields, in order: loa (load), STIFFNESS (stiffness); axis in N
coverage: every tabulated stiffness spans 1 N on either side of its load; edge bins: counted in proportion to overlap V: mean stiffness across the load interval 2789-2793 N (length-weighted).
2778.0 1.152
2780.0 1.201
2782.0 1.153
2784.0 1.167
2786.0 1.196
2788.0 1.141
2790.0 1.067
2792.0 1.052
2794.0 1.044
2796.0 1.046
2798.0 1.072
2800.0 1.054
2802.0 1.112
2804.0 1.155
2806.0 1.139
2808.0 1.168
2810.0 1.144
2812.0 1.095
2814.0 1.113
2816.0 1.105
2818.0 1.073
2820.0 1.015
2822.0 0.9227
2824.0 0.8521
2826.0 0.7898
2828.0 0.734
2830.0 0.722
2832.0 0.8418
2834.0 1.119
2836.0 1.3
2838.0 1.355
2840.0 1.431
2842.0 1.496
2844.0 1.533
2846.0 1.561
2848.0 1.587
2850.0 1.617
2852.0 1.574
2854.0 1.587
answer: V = 1.06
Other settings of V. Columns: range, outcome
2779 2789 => 1.17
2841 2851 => 1.56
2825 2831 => 0.749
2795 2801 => 1.06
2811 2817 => 1.1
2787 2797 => 1.07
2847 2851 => 1.6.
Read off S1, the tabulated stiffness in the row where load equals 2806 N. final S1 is 1.139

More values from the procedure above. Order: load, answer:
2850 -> 1.617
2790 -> 1.067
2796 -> 1.046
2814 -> 1.113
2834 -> 1.119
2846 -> 1.561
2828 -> 0.734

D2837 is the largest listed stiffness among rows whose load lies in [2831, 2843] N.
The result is 1.496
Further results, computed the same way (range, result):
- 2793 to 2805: 1.155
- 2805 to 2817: 1.168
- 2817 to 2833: 1.073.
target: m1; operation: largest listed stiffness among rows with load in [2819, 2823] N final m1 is 1.015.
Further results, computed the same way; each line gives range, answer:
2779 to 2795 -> 1.201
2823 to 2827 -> 0.8521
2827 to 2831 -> 0.734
